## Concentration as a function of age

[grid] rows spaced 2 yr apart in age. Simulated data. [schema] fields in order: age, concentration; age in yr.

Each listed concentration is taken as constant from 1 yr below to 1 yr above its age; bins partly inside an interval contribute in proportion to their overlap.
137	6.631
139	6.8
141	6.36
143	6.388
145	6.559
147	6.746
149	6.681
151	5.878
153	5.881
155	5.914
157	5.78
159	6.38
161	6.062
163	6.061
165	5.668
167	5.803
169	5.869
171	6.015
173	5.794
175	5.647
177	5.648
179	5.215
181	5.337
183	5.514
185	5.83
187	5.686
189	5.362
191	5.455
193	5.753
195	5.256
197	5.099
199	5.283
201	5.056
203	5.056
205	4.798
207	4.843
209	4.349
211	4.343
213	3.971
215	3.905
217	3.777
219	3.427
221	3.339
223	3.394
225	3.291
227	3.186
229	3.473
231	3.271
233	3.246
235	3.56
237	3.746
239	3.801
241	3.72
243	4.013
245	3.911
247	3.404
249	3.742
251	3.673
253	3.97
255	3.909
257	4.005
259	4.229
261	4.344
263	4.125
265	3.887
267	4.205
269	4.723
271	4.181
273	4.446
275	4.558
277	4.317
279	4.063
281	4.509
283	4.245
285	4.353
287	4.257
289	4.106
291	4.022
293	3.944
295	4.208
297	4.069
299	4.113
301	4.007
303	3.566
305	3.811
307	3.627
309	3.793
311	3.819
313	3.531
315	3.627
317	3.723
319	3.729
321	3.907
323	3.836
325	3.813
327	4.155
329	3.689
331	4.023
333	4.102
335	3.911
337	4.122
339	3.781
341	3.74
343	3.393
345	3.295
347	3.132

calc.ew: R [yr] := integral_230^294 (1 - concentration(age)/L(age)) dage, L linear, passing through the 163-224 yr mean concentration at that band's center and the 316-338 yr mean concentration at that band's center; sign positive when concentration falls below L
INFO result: 6.2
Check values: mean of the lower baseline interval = 5.03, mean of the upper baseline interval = 3.91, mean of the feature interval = 4.02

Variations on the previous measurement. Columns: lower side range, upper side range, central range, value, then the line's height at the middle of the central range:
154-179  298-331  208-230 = 6.3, 5.13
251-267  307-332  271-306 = -2.0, 3.93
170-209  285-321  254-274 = 0.9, 4.4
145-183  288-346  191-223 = 4.8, 5.33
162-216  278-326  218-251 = 8.4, 4.74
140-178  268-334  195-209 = 1.2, 5.44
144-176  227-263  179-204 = -0.9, 5.2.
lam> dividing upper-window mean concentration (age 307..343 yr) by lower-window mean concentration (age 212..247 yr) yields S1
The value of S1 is 1.1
